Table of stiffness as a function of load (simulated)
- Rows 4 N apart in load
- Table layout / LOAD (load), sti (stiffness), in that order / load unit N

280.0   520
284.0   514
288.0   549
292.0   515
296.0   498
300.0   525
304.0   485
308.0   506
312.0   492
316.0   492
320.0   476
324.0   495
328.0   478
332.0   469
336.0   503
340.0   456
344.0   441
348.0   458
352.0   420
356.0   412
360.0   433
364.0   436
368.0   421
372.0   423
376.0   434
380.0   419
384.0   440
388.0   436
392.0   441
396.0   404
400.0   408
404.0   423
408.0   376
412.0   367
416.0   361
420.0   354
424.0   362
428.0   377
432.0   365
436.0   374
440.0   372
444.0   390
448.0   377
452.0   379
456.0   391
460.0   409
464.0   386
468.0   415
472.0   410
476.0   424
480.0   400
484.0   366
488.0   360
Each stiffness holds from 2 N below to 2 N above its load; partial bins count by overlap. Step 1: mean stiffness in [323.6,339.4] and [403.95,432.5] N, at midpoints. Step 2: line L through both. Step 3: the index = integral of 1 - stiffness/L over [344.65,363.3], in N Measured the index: 0.9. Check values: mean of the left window 483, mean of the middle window 432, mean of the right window 370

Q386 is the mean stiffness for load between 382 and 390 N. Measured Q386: 438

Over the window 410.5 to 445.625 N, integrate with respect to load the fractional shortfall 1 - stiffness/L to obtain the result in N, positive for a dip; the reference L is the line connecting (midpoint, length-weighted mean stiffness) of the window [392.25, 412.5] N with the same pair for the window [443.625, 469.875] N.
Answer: 2.5 N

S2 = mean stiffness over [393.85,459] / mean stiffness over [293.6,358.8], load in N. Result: 0.80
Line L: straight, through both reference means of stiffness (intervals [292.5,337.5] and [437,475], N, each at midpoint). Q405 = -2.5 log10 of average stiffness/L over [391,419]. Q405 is 0.09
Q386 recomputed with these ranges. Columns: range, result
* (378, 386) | 430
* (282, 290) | 532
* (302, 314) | 494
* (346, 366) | 432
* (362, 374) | 427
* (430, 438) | 370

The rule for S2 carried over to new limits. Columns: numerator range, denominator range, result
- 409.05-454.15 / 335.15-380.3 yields 0.85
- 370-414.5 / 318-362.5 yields 0.91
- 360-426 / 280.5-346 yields 0.82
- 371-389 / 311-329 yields 0.88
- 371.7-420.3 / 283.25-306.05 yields 0.79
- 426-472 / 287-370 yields 0.82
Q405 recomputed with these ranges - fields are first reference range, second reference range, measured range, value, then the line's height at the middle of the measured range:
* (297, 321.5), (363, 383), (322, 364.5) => 0.01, 459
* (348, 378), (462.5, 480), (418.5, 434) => 0.14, 416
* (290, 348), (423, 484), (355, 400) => 0.04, 444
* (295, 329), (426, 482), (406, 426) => 0.15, 418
